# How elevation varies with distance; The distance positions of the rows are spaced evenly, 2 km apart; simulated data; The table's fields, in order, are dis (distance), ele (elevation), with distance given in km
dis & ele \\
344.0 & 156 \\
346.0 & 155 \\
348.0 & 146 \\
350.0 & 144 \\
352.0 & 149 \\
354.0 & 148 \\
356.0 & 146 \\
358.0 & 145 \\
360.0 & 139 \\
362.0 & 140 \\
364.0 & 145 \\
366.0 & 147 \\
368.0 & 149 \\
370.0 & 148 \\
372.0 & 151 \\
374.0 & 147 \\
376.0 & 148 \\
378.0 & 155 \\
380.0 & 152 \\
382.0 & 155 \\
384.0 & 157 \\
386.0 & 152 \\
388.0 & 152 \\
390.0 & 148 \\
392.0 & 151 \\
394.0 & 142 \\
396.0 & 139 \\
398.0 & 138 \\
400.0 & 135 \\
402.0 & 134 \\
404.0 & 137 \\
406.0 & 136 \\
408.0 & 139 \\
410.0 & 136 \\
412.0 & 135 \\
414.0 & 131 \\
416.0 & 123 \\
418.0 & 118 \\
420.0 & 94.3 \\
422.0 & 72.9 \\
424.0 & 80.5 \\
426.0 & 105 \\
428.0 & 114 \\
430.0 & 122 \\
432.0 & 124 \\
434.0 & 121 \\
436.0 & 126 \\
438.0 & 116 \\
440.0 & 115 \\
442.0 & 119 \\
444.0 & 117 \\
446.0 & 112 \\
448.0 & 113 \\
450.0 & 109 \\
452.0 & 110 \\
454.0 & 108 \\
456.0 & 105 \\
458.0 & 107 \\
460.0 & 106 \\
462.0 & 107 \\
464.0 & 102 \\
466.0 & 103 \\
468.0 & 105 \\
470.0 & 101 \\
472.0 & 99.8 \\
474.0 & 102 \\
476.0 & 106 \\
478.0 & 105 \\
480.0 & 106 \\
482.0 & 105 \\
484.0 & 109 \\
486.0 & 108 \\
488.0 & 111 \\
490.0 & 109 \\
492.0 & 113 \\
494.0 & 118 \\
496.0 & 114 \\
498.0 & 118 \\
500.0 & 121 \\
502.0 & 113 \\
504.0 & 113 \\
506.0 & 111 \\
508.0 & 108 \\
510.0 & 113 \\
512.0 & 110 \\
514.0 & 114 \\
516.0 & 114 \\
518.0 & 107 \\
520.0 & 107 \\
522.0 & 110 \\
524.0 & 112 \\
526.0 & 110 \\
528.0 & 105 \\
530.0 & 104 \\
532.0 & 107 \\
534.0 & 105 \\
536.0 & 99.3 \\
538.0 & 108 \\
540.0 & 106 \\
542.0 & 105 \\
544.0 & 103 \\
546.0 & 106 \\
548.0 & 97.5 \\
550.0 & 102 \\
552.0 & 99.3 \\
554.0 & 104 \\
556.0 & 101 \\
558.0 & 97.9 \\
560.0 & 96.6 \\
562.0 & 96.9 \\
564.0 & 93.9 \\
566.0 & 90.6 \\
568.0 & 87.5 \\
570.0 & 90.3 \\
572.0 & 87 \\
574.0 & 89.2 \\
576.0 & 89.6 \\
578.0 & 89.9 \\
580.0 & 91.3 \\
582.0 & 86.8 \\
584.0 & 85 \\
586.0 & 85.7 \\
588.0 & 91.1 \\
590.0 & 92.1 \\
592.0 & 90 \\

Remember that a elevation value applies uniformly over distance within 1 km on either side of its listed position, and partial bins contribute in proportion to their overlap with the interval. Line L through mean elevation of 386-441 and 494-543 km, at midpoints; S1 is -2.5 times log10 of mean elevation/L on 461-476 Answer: 0.14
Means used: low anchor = 126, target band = 103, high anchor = 110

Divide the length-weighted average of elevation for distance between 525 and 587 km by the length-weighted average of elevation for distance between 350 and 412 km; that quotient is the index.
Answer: 0.67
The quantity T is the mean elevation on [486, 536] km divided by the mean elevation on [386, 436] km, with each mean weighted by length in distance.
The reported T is 0.87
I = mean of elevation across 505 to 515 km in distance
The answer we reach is 111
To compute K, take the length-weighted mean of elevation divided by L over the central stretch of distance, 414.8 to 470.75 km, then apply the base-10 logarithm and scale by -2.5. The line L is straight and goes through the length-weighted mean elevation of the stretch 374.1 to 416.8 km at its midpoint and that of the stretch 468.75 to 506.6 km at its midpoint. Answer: 0.15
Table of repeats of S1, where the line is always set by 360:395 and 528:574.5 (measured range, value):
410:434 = 0.210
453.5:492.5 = 0.151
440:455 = 0.147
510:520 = -0.013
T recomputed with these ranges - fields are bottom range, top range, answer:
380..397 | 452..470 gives 0.70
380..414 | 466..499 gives 0.76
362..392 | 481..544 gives 0.73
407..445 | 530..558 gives 0.89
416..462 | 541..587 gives 0.86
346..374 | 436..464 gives 0.76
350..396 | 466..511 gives 0.74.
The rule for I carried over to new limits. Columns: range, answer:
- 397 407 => 136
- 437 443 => 117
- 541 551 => 103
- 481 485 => 107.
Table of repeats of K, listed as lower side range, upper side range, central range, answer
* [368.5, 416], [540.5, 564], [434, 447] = 0.11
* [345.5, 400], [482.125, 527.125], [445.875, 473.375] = 0.17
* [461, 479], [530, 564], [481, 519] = -0.09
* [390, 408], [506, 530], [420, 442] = 0.20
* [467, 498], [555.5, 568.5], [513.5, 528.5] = -0.09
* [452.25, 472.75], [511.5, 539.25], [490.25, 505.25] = -0.09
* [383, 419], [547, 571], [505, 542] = -0.02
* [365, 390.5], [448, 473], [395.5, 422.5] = 0.06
